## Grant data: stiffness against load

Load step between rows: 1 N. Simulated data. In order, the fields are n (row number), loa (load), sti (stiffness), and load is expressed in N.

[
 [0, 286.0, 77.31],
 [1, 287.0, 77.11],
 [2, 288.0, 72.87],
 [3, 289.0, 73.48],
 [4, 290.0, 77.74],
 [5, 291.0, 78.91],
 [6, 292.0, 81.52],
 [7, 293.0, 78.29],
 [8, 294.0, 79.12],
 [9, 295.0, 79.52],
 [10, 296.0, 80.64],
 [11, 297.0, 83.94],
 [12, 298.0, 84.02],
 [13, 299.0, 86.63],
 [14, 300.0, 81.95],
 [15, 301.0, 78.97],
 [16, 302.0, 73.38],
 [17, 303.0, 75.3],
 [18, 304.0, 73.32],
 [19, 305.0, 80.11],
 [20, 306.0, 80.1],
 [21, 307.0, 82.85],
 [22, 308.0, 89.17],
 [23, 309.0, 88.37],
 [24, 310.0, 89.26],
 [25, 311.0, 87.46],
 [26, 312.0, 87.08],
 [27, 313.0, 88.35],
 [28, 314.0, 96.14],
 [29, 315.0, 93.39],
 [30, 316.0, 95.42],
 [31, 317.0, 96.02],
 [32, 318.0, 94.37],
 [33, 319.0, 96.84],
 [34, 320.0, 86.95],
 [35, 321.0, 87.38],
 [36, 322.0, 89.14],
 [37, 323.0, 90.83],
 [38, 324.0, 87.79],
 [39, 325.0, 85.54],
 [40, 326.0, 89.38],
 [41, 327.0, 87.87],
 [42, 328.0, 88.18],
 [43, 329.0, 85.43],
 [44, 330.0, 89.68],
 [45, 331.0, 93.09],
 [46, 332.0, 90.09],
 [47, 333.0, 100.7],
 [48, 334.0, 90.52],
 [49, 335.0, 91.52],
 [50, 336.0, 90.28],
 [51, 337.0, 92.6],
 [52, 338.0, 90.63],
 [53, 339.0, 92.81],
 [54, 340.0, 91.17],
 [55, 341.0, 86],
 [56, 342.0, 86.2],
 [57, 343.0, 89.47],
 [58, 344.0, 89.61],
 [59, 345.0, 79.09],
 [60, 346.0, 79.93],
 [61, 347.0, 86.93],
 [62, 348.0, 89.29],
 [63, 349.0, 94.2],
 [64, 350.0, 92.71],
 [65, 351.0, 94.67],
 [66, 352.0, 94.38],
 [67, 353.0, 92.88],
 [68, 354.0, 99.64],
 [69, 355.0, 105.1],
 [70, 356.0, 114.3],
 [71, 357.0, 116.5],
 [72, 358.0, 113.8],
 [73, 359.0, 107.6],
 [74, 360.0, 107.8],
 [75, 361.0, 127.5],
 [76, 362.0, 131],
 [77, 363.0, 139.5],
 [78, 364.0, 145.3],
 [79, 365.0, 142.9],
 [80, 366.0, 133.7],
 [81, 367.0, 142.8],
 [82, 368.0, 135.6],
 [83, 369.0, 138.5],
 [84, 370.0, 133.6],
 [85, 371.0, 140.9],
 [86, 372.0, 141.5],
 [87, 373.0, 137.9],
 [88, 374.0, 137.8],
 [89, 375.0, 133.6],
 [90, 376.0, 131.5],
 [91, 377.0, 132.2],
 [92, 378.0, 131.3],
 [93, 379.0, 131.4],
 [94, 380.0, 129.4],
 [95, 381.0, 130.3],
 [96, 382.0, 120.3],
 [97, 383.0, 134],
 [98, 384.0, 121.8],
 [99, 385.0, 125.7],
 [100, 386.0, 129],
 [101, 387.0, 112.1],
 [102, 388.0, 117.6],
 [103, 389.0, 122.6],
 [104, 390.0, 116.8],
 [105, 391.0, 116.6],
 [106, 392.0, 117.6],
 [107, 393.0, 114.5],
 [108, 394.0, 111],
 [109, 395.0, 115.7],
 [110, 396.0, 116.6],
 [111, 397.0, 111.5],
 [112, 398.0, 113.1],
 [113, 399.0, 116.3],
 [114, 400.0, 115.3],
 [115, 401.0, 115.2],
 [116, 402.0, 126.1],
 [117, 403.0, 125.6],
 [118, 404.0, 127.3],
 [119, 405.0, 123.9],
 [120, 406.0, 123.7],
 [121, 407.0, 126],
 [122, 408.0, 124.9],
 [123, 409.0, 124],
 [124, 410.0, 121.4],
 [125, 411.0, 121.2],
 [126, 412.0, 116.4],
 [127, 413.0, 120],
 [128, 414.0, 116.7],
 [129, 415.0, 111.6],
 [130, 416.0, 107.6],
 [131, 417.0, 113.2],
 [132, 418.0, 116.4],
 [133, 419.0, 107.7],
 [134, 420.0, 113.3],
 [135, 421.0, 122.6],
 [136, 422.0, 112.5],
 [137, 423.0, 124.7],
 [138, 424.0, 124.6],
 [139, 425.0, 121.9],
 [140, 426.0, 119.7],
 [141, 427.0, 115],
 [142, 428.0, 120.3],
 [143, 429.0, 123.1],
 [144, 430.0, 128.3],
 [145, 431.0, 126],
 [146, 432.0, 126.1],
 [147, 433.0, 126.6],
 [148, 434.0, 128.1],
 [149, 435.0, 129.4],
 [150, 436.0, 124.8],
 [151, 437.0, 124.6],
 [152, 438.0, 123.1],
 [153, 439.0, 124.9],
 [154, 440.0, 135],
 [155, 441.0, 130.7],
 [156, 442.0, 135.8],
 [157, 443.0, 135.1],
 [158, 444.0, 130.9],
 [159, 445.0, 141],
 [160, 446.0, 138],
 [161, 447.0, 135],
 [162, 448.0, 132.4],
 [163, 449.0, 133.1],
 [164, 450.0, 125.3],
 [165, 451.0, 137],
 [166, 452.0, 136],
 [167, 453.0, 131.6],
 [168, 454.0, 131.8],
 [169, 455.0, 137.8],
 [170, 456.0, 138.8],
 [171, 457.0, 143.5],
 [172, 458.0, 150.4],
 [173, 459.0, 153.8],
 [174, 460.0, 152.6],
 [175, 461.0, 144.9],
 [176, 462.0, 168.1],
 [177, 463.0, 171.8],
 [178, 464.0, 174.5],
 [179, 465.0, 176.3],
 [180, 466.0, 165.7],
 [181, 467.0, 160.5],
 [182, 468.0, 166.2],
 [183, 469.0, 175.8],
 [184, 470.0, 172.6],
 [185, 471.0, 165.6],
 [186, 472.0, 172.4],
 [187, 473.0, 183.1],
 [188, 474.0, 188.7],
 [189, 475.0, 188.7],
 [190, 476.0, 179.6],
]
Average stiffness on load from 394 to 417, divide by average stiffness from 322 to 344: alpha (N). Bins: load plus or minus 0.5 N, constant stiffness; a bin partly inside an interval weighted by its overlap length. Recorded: 1.32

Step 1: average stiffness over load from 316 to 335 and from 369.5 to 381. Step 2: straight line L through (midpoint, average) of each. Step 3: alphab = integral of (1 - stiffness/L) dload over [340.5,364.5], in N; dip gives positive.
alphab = 2.6 N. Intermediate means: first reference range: 90.7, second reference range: 134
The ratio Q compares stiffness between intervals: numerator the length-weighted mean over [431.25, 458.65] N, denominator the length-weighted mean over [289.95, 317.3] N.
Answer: 1.59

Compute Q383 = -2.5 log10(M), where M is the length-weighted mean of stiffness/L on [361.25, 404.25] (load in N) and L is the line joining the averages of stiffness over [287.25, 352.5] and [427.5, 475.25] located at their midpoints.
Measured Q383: -0.119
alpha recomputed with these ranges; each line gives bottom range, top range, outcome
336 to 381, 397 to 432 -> 1.05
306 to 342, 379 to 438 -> 1.34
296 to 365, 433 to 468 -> 1.51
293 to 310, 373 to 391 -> 1.56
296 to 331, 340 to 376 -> 1.31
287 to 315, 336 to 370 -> 1.31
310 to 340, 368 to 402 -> 1.37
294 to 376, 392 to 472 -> 1.33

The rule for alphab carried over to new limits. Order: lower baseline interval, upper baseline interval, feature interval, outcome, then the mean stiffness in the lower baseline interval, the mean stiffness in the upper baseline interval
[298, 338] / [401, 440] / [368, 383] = -3.8 N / 88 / 121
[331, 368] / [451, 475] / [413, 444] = 4.4 N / 103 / 159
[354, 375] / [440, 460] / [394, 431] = 4.0 N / 129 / 137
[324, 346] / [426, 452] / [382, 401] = -1.3 N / 89.3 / 129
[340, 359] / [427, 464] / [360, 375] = -5.0 N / 95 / 136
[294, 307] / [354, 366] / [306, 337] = 1.4 N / 79.9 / 122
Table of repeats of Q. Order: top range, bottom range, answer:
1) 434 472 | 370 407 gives 1.17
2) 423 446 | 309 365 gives 1.32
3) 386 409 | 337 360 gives 1.25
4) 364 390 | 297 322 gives 1.52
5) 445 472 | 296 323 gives 1.75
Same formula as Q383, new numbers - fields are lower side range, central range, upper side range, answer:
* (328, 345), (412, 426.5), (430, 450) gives 0.052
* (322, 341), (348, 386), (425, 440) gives -0.202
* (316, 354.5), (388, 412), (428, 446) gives -0.040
